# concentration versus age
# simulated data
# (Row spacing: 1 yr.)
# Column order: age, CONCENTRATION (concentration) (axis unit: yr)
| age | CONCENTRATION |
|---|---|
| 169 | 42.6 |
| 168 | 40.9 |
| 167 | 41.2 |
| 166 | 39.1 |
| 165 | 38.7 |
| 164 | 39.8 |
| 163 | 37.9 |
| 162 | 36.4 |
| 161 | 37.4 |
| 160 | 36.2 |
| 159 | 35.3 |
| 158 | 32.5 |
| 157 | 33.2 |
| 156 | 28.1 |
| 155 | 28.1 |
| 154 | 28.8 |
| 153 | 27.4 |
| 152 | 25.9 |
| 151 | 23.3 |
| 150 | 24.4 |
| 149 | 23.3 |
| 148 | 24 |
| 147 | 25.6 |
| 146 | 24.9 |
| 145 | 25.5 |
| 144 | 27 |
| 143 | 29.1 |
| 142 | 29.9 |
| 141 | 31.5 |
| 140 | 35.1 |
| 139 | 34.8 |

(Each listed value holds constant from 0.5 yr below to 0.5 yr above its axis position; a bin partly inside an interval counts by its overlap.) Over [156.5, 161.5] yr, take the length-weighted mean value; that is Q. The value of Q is 34.9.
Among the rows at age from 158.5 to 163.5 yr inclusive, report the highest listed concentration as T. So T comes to 37.9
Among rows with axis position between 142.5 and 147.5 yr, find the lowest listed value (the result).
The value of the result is 24.9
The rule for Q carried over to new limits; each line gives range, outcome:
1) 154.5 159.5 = 31.4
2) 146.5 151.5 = 24.1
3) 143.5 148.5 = 25.4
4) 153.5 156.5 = 28.3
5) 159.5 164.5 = 37.5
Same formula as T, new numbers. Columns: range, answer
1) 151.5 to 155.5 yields 28.8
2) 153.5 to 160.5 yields 36.2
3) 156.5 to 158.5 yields 33.2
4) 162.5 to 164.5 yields 39.8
